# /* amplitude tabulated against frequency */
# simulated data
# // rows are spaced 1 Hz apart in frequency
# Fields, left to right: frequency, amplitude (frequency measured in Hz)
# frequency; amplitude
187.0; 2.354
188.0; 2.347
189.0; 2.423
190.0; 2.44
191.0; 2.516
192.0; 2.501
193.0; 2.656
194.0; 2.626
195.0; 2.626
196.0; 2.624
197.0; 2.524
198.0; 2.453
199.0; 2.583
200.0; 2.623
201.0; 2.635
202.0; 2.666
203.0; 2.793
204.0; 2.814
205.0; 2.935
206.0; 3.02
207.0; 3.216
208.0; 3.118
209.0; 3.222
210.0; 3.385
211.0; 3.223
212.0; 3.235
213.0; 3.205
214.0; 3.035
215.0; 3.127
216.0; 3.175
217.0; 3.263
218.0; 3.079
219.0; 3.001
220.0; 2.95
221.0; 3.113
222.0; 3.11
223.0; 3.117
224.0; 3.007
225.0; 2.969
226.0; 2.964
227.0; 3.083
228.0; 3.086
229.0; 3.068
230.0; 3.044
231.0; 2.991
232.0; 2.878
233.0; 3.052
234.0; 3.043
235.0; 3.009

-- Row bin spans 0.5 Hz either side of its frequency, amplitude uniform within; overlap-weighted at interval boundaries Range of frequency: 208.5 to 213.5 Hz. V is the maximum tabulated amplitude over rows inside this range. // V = 3.385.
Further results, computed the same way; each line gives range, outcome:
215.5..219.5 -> 3.263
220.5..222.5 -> 3.113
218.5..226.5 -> 3.117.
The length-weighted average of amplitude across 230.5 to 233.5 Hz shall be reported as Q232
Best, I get 2.97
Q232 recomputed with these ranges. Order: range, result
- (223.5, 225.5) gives 2.99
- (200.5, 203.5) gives 2.7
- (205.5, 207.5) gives 3.12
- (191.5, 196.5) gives 2.61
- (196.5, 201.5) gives 2.56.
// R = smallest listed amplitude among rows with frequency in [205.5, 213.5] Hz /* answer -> 3.02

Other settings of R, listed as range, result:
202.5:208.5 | 2.793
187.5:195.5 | 2.347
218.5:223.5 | 2.95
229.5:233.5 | 2.878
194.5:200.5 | 2.453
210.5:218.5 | 3.035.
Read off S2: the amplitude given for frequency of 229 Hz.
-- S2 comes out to 3.068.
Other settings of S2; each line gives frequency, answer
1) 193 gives 2.656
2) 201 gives 2.635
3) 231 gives 2.991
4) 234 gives 3.043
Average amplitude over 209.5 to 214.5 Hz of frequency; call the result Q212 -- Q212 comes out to 3.22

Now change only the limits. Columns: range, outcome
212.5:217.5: 3.16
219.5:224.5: 3.06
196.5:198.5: 2.49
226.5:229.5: 3.08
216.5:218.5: 3.17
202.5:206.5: 2.89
